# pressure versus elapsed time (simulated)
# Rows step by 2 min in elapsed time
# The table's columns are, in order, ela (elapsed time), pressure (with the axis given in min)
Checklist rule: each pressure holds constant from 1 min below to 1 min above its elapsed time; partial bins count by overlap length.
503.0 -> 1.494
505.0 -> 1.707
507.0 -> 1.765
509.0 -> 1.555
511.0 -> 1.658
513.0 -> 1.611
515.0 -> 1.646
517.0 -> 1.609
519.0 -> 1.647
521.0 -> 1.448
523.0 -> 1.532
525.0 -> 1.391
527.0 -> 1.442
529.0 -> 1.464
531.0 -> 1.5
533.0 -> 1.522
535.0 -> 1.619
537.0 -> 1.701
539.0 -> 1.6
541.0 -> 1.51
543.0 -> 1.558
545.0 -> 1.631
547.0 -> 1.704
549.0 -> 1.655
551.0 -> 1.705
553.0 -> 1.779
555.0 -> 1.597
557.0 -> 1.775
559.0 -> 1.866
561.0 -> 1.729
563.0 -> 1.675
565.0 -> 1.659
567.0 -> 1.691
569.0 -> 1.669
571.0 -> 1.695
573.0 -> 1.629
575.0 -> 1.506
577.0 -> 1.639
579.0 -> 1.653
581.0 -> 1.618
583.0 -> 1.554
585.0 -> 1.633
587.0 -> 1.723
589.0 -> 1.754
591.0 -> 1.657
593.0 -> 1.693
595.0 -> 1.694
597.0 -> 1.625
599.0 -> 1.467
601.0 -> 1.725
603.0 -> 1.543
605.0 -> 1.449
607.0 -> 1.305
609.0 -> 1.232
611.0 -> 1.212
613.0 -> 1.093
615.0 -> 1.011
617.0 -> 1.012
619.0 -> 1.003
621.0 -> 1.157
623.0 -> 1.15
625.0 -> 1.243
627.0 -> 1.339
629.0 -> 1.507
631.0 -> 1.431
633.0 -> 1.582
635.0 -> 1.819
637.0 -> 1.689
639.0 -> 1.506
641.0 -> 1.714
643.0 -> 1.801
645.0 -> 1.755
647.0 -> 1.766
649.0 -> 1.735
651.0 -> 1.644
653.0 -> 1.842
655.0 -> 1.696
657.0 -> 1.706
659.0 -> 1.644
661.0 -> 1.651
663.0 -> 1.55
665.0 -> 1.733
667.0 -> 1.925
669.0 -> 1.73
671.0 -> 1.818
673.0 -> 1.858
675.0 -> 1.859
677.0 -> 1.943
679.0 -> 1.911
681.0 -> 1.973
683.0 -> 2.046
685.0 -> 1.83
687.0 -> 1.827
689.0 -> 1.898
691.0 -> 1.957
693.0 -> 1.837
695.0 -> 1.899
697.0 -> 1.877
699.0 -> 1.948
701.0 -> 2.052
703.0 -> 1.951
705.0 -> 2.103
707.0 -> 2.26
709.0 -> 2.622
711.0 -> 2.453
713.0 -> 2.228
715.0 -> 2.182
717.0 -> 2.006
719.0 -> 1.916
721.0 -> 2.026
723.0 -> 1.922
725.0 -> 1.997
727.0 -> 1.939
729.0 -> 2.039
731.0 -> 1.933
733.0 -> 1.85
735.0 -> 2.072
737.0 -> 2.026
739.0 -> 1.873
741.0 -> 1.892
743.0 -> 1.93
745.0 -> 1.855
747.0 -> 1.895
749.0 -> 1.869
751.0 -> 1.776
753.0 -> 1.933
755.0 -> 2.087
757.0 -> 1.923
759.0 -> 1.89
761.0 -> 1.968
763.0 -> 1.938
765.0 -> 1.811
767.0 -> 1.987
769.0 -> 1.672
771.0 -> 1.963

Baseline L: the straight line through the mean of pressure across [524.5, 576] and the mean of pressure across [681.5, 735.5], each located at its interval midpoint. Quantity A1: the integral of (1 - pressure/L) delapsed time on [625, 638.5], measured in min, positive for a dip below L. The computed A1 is 2.2 min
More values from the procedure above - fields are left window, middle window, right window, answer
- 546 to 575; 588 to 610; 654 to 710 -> 2.50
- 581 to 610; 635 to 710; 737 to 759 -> -4.55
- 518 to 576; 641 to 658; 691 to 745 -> 1.11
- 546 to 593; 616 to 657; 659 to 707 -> 6.29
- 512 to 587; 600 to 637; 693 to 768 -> 9.03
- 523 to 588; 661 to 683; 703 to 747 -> 0.98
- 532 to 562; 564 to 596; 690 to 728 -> 1.66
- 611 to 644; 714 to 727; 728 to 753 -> -1.30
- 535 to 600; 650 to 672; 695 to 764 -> 1.62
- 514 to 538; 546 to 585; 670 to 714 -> -0.48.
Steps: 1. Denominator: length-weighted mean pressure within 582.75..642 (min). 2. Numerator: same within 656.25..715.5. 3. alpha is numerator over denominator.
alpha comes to 1.3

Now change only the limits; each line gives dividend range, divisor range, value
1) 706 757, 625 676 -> 1.20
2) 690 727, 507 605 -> 1.27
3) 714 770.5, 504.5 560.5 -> 1.20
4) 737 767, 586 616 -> 1.29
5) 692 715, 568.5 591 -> 1.29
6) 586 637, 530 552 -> 0.88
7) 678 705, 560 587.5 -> 1.17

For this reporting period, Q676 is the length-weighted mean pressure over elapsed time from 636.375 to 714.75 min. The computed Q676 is 1.88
